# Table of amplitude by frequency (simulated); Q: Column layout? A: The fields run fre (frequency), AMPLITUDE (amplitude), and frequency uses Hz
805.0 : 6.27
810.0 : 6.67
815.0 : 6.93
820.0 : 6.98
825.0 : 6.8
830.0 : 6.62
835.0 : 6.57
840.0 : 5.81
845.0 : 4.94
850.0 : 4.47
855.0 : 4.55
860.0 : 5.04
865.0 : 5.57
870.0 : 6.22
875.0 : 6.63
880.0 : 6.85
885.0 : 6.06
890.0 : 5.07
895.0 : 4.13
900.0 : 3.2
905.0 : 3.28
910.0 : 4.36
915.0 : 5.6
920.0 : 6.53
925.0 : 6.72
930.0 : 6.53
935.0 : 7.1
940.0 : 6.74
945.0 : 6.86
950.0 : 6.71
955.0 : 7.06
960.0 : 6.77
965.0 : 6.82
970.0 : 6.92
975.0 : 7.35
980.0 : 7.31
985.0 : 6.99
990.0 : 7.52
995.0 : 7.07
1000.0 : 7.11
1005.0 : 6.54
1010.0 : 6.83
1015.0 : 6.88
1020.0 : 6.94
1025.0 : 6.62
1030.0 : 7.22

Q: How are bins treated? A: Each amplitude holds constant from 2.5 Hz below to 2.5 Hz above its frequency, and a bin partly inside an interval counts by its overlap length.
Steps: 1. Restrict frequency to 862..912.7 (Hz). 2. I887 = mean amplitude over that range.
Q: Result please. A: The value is 5.14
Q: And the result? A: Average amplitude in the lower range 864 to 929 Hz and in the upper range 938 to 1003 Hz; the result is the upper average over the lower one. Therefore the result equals 1.3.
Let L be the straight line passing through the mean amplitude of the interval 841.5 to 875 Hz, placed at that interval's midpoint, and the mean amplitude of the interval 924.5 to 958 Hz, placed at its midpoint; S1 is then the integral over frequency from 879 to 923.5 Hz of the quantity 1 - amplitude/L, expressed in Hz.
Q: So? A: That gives 7.9 Hz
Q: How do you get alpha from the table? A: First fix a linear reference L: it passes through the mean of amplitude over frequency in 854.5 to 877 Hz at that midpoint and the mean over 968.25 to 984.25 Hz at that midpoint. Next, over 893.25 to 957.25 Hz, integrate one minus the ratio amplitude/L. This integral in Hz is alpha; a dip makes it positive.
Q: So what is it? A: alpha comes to 7.5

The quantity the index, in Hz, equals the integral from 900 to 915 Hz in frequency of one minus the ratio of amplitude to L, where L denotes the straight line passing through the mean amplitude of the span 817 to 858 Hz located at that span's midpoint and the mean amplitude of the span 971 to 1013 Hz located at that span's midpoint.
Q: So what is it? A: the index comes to 5.61 Hz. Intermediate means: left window 5.85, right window 7.08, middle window 4.01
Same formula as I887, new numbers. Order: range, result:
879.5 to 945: 5.56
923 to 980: 6.89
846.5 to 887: 5.65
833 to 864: 5.22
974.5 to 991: 7.26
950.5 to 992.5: 7.07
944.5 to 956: 6.86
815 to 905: 5.59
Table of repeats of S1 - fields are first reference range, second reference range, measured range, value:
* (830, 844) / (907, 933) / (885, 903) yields 4.8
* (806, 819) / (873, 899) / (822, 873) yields 4.3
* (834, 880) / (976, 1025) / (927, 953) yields -1.6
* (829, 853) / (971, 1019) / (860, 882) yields -1.0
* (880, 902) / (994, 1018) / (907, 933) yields -2.4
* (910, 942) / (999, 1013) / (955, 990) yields -2.4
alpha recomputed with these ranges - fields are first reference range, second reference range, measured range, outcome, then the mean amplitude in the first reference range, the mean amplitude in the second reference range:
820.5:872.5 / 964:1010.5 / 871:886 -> -1.3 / 5.71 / 7.06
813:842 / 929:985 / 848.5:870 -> 5.2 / 6.63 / 6.94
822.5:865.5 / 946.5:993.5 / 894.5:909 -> 6.3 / 5.6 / 7.05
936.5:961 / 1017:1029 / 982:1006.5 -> -0.8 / 6.84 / 6.84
